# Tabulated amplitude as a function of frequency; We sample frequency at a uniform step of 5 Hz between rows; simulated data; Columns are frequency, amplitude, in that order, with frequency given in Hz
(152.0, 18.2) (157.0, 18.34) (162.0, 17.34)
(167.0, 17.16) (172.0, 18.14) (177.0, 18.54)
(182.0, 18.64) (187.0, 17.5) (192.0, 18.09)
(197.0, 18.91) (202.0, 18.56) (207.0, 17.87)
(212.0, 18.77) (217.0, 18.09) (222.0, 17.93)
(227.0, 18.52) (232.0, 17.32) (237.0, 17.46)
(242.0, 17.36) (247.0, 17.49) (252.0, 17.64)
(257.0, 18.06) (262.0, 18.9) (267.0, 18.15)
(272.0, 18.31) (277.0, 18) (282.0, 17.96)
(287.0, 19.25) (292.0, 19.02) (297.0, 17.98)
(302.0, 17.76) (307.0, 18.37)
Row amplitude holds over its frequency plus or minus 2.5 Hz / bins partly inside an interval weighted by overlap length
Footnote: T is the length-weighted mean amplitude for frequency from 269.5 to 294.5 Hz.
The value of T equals 18.5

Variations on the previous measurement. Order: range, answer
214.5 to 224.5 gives 18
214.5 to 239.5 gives 17.9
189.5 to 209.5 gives 18.4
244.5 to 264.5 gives 18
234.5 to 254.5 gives 17.5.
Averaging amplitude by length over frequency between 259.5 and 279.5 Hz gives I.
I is 18.3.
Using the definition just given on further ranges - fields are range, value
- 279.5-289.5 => 18.6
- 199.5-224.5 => 18.2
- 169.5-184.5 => 18.4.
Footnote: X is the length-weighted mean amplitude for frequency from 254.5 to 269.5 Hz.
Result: 18.4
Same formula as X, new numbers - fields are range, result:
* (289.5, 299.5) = 18.5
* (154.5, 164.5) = 17.8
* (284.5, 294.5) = 19.1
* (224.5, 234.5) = 17.9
